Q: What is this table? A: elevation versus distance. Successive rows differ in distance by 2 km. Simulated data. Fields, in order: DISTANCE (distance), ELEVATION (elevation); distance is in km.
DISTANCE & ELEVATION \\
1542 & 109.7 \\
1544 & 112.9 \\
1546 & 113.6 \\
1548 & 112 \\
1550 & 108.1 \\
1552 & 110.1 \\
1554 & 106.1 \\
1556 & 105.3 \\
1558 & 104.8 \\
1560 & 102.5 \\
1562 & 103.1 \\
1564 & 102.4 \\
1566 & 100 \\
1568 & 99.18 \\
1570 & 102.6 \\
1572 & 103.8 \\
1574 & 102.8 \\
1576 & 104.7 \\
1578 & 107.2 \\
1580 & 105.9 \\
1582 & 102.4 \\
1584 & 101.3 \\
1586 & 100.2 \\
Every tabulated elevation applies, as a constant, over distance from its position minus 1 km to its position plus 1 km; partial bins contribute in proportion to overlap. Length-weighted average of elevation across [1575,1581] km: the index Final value 106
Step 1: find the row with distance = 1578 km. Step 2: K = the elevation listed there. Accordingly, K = 107.2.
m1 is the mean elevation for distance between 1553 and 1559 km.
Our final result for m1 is 105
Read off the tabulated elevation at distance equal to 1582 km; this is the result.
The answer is 102.4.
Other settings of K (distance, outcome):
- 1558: 104.8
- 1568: 99.18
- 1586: 100.2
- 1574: 102.8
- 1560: 102.5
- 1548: 112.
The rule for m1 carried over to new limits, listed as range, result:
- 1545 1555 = 110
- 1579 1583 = 104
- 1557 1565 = 103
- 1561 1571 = 101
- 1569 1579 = 104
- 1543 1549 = 113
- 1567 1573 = 102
